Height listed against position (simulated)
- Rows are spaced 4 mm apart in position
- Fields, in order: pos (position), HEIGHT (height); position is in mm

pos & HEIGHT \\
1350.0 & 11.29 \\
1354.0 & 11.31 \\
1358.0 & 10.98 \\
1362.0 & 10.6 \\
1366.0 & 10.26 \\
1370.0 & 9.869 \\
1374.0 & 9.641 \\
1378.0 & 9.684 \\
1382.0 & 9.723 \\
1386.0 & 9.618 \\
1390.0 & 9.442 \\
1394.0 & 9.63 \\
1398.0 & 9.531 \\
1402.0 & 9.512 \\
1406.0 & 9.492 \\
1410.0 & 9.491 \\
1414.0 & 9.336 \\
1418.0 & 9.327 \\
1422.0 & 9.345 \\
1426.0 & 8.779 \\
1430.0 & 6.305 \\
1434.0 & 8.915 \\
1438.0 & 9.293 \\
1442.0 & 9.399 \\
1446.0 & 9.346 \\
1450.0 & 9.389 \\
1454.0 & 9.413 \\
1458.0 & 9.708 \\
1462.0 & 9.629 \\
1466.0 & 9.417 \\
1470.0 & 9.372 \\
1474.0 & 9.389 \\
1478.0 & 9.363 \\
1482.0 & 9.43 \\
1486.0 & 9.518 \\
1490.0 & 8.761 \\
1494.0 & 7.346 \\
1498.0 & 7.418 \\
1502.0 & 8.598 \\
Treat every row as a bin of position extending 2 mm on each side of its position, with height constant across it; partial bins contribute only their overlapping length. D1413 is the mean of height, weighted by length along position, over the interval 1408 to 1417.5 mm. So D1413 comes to 9.4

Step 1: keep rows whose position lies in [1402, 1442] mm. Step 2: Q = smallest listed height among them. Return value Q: 6.305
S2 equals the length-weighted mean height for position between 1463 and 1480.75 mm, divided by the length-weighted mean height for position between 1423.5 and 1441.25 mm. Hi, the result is 1.1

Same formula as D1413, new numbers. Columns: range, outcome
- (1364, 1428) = 9.54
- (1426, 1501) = 8.96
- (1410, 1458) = 9.04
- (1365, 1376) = 9.89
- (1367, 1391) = 9.7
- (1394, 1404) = 9.54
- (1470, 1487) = 9.41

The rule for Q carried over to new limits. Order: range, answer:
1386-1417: 9.336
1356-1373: 9.869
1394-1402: 9.512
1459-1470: 9.372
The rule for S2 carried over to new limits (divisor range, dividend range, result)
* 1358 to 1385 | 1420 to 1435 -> 0.83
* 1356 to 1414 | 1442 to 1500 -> 0.93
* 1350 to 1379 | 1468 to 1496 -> 0.87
